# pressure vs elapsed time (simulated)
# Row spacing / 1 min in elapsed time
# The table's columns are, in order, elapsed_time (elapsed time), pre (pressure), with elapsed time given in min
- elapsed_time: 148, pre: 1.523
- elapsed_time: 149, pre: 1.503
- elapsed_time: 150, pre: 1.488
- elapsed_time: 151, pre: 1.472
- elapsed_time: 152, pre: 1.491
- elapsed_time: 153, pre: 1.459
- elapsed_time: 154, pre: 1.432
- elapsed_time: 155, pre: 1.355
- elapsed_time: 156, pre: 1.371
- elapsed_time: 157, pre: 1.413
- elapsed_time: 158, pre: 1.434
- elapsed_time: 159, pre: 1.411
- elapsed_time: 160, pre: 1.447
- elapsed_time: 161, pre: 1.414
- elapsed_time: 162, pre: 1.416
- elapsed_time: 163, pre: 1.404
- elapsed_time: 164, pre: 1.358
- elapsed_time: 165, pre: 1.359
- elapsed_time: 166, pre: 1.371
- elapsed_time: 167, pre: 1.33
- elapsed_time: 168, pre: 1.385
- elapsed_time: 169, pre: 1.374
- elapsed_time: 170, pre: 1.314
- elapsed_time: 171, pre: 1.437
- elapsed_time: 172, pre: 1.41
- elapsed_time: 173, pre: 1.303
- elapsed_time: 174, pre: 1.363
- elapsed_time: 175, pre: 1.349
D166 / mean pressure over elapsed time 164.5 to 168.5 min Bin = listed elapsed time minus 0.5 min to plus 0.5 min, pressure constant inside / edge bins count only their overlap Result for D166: 1.36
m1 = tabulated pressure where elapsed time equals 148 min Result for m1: 1.523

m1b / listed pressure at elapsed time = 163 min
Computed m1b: 1.404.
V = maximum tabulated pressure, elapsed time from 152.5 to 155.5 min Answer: 1.459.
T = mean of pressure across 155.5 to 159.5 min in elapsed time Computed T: 1.41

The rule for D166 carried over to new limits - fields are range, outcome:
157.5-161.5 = 1.43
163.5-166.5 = 1.36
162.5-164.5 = 1.38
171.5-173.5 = 1.36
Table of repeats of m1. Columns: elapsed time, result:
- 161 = 1.414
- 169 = 1.374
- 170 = 1.314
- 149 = 1.503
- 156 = 1.371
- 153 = 1.459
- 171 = 1.437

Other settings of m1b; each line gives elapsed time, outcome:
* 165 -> 1.359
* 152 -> 1.491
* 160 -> 1.447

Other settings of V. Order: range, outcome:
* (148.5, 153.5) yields 1.503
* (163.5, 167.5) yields 1.371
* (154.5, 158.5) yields 1.434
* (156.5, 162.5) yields 1.447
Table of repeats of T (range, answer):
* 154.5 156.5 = 1.36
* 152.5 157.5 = 1.41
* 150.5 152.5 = 1.48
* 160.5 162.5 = 1.42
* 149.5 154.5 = 1.47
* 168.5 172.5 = 1.38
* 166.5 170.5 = 1.35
